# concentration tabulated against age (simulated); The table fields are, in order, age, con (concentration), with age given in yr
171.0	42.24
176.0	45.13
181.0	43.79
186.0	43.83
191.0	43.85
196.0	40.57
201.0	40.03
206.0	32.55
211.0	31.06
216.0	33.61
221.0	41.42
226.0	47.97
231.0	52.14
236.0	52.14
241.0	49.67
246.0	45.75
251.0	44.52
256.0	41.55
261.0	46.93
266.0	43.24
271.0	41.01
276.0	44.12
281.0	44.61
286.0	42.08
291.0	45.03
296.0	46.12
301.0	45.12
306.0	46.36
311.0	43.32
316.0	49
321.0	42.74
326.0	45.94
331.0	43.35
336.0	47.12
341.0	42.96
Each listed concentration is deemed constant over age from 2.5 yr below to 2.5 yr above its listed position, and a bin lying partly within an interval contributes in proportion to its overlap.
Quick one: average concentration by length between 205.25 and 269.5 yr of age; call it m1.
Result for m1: 43.5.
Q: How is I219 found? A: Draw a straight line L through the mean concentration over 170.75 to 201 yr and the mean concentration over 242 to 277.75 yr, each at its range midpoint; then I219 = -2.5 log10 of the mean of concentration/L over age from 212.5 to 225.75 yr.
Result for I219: 0.12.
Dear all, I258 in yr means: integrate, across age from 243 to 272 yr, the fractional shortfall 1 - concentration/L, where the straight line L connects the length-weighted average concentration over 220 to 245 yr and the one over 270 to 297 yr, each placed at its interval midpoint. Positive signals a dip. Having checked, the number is 1.5 yr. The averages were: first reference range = 48.9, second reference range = 43.9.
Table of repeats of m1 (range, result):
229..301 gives 45.6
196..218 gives 35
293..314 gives 45.3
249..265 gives 44.2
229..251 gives 49.3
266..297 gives 43.7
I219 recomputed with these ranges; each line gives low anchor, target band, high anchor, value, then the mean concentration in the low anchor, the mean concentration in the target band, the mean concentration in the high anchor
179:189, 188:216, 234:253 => 0.20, 43.8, 37.4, 48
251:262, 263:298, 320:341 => 0.01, 43.9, 43.8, 44.7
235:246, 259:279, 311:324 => 0.10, 49.6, 43.8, 45.4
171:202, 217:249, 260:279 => -0.10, 43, 47.4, 43.6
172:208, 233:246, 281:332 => -0.16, 41.6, 50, 44.9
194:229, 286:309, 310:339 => -0.04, 38.3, 45.2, 45.3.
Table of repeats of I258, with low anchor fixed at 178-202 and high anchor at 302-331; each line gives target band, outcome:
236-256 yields -1.33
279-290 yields 0.27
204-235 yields 1.98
